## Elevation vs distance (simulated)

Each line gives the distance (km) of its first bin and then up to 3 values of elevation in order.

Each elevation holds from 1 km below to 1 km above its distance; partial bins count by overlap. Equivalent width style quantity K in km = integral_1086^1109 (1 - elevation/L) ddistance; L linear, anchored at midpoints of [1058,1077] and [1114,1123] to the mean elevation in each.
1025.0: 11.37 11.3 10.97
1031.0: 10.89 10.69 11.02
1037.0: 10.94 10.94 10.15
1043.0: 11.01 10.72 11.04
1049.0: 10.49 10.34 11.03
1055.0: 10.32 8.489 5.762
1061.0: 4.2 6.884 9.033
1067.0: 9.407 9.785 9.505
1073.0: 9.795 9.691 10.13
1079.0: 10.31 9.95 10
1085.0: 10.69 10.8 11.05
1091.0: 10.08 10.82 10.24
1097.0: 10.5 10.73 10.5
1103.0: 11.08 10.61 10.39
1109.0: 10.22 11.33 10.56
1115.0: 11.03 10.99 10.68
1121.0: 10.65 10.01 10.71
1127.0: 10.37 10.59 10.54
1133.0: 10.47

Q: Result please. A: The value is -2.03 km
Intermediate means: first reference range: 8.33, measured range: 10.6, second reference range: 10.7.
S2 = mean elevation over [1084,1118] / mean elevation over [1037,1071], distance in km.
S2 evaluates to 1.1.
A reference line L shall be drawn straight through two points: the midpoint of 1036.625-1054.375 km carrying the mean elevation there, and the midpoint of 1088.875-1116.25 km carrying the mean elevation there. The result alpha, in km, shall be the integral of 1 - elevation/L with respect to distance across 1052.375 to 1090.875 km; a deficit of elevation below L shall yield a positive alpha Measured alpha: 5.0 km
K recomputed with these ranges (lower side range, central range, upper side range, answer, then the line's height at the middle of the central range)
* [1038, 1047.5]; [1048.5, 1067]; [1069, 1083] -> 3.4 km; 10.4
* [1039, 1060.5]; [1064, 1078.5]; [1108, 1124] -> 0.7 km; 10.1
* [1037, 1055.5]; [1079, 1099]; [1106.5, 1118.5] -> 0.5 km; 10.7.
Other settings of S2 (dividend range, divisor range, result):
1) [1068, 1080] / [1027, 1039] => 0.90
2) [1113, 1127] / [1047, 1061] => 1.16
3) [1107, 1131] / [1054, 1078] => 1.24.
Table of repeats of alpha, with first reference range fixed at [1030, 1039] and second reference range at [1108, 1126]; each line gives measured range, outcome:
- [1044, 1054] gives 0.12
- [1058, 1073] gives 4.00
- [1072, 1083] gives 0.82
